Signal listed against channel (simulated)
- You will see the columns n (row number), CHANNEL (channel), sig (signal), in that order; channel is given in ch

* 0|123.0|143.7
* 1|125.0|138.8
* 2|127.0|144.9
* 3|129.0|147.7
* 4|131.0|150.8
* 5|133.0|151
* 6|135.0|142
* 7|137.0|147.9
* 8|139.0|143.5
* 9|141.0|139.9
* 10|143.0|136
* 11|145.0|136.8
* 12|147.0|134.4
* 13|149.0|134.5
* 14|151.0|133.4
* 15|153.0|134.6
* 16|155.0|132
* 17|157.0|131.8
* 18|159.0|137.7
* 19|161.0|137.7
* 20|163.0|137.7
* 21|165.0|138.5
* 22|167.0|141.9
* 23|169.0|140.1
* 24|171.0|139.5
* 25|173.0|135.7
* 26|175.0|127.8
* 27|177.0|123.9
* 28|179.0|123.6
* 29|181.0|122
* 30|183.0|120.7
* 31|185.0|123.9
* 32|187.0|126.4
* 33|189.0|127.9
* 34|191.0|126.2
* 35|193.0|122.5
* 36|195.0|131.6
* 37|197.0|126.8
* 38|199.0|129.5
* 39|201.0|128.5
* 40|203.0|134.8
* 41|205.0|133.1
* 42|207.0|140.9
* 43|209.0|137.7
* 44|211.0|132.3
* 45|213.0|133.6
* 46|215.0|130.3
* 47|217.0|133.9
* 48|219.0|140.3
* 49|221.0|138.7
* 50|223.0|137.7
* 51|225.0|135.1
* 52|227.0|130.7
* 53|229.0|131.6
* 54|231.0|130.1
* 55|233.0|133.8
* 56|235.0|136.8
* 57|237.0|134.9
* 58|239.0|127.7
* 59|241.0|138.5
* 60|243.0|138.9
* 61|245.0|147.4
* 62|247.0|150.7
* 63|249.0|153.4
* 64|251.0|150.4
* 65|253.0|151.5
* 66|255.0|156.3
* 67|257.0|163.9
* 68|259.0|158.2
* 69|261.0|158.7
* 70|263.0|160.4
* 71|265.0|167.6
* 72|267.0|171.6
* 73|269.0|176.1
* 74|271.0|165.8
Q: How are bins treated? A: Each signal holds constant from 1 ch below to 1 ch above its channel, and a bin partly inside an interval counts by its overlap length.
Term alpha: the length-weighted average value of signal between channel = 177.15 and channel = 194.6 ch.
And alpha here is 124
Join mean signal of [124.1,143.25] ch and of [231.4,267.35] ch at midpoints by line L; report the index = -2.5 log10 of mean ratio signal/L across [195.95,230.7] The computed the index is 0.11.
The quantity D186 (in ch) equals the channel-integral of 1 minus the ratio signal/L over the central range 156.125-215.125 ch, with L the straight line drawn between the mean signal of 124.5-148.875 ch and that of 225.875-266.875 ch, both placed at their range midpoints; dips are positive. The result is 5.26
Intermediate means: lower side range 143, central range 132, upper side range 147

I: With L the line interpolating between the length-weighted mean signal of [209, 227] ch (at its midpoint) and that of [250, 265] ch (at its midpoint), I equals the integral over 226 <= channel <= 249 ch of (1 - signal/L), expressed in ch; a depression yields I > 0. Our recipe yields 1.4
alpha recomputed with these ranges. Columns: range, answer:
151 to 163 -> 135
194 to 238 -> 134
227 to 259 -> 143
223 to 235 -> 133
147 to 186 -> 133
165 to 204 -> 129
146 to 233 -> 132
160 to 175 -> 138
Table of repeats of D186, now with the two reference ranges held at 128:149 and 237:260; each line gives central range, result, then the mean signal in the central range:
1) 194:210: 1.4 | 133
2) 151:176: 1.3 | 136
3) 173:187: 1.9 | 125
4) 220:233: 1.2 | 134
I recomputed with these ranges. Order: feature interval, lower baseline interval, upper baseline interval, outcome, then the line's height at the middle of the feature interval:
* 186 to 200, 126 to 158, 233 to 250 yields 1.3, 140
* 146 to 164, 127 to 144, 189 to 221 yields 0.8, 141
